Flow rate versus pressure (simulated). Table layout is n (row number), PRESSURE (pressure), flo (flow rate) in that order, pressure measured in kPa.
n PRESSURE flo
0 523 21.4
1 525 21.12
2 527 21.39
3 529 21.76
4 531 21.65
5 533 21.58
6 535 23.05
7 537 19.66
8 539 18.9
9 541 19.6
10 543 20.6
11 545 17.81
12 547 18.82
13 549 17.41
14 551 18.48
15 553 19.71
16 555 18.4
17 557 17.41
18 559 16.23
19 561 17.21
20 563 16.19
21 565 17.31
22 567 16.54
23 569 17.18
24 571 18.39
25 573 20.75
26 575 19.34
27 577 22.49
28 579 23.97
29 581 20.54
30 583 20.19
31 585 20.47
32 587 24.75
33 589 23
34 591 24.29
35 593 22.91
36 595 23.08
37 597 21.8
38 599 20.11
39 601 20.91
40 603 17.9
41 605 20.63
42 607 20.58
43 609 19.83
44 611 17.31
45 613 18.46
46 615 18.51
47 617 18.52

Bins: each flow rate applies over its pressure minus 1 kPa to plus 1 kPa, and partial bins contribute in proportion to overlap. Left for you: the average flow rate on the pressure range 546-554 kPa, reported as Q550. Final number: 18.6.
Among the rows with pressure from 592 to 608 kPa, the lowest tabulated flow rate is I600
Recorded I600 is 17.9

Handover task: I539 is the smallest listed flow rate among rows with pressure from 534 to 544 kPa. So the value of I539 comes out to 18.9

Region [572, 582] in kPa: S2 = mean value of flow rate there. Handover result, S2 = 21.4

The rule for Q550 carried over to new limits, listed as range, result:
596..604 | 20.2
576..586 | 21.5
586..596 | 23.6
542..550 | 18.7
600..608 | 20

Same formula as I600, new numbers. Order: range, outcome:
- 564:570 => 16.54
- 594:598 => 21.8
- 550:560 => 16.23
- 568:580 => 17.18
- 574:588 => 19.34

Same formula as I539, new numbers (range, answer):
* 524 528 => 21.12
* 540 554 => 17.41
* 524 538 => 19.66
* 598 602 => 20.11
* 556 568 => 16.19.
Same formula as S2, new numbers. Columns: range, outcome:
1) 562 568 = 16.7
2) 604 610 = 20.3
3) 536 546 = 19.3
